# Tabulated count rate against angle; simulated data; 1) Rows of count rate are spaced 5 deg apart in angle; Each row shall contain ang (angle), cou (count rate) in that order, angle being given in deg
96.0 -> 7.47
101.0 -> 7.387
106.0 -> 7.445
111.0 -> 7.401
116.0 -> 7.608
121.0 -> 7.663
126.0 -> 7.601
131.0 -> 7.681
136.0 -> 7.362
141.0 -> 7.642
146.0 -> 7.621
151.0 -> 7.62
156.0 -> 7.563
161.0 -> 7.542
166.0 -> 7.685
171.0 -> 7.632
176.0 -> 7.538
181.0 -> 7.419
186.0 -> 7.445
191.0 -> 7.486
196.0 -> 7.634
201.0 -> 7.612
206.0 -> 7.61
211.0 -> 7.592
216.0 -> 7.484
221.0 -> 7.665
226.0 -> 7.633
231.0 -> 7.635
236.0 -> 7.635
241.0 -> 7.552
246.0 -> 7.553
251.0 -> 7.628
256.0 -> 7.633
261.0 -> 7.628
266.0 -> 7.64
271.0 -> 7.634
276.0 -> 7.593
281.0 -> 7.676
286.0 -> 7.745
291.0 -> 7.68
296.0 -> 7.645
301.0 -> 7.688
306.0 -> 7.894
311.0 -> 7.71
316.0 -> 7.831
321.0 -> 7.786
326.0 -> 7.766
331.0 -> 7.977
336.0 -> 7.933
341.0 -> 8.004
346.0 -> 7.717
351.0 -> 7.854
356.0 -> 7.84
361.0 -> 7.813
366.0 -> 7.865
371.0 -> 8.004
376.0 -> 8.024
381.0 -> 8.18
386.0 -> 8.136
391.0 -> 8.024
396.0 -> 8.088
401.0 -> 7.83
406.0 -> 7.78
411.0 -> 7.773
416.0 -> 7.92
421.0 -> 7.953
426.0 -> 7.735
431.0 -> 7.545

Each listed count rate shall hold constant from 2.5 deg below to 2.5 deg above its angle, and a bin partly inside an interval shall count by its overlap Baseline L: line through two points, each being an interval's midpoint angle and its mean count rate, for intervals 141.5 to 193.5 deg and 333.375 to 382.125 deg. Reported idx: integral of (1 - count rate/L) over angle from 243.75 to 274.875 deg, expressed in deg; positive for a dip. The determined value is 0.45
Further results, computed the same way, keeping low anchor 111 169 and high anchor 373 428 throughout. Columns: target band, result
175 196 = 0.5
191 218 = 0.4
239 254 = 0.3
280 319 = 0.4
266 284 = 0.3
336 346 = -0.1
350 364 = 0.1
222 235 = 0.1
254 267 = 0.2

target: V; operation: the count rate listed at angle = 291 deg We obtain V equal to 7.68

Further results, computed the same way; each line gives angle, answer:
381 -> 8.18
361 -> 7.813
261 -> 7.628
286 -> 7.745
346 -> 7.717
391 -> 8.024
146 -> 7.621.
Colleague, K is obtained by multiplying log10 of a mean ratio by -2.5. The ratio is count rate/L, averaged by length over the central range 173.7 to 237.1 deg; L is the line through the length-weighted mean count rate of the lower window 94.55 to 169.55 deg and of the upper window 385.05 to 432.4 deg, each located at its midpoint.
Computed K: 0.01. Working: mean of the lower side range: 7.56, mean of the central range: 7.57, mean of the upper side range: 7.88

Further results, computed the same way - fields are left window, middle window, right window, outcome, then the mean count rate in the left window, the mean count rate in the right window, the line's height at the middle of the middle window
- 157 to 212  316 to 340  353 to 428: -0.01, 7.56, 7.93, 7.82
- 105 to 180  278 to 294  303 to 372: 0.01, 7.57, 7.85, 7.78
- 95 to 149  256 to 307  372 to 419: 0.02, 7.54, 7.97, 7.79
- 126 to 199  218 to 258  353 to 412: 0.01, 7.56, 7.95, 7.7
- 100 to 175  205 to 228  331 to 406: 0.01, 7.57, 7.95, 7.7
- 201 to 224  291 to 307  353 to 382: 0.01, 7.59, 7.94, 7.79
